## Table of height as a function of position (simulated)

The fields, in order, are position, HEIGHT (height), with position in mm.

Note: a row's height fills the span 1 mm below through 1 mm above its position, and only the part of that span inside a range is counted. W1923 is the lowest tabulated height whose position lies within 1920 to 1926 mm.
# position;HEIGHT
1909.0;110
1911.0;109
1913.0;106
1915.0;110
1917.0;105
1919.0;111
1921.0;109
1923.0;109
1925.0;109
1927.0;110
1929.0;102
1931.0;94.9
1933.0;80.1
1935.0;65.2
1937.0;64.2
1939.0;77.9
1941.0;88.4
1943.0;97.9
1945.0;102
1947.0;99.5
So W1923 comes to 109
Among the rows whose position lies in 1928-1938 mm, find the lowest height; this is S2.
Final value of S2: 64.2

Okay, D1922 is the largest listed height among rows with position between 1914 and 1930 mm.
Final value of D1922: 111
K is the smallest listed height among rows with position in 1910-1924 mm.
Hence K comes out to 105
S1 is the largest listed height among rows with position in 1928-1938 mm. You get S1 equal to 102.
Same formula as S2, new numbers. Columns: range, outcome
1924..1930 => 102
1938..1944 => 77.9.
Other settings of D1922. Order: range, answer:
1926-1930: 110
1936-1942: 88.4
